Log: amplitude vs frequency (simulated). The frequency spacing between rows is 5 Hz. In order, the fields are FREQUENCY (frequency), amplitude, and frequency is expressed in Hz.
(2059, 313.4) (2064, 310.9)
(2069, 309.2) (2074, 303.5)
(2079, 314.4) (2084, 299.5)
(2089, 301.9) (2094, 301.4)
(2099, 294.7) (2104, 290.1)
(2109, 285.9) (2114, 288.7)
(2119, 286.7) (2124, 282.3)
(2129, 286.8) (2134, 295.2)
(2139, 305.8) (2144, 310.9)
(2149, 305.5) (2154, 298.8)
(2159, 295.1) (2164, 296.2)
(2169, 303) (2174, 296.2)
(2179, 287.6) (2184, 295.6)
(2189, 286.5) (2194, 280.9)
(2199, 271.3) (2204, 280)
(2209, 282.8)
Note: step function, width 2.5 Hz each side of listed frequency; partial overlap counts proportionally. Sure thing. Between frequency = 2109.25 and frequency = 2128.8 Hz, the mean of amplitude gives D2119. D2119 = 286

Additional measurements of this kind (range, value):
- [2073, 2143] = 296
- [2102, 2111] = 288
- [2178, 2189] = 291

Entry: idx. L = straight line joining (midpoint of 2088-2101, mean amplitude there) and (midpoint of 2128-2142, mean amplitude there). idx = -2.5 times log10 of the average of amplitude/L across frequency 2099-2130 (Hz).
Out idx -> 0.041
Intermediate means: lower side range 299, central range 287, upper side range 297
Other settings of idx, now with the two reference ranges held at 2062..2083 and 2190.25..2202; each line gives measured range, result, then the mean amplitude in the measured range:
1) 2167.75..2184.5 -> -0.05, 295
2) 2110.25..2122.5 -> 0.04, 287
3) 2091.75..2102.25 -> 0.02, 297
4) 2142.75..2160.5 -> -0.05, 302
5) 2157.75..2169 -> -0.04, 297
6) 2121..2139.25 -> 0.01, 291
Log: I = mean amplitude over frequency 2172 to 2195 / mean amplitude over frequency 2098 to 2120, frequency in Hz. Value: 1.0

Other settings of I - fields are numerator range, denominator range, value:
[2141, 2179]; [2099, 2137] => 1.04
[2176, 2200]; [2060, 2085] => 0.93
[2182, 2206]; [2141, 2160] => 0.93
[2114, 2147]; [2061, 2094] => 0.96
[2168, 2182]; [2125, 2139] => 1.01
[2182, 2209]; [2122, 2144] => 0.96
